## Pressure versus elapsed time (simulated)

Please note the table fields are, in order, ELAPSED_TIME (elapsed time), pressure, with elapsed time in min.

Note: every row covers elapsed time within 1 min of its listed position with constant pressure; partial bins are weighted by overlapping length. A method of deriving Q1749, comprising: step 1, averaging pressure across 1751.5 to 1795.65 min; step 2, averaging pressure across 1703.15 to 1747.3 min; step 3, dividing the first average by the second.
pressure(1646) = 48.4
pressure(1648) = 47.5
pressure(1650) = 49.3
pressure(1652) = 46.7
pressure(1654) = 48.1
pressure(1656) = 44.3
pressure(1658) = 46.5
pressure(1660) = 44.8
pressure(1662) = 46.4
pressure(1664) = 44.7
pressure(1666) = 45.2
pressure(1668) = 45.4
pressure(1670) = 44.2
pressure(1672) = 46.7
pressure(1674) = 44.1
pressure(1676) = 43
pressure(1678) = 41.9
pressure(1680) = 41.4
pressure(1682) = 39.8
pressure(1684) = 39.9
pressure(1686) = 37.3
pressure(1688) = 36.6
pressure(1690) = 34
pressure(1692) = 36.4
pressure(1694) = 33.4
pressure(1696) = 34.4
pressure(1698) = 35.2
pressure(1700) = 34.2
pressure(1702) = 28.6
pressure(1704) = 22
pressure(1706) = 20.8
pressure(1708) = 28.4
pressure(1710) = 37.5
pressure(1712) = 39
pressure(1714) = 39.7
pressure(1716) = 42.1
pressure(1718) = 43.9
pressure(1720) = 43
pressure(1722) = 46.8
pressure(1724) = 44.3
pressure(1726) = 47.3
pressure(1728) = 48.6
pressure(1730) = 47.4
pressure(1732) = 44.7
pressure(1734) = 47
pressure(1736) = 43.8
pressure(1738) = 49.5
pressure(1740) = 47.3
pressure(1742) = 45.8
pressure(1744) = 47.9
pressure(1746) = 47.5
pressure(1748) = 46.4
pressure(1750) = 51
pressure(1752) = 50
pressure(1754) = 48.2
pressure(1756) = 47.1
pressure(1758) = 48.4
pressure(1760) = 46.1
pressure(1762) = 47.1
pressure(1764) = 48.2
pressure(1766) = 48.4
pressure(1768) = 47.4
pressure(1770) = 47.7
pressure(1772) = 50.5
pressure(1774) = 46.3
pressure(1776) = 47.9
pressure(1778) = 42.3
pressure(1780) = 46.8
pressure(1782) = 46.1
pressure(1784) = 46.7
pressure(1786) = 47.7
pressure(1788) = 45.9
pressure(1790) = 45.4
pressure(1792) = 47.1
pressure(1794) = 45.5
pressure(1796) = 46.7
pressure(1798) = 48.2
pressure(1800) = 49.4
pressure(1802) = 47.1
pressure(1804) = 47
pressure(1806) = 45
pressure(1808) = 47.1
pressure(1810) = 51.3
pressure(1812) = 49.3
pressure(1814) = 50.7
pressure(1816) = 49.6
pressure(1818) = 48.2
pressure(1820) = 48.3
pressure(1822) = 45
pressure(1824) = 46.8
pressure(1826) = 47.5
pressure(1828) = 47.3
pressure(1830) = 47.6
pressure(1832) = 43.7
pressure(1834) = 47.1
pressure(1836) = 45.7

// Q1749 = 1.1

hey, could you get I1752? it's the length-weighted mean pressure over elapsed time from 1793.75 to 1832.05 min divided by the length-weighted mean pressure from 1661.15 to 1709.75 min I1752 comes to 1.3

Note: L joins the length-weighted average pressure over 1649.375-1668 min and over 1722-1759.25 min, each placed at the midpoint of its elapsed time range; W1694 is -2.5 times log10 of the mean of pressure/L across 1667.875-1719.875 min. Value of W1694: 0.24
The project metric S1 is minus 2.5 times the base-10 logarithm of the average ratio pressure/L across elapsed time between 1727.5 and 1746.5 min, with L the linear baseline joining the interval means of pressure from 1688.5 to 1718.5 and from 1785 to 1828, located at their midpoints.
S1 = -0.22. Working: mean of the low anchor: 33.9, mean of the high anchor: 47.6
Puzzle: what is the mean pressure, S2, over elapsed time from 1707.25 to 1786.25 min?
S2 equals 45.8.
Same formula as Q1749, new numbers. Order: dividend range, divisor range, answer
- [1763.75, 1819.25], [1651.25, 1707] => 1.20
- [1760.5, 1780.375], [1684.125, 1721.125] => 1.35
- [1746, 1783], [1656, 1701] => 1.17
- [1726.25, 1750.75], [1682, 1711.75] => 1.42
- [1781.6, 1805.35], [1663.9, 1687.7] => 1.10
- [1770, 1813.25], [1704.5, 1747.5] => 1.10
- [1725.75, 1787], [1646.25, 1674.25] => 1.03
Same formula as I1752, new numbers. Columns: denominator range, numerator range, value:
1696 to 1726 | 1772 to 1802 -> 1.28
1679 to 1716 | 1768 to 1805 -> 1.36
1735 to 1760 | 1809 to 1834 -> 1.00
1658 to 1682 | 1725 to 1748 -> 1.06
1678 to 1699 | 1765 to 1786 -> 1.27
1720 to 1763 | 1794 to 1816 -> 1.02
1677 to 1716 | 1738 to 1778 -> 1.37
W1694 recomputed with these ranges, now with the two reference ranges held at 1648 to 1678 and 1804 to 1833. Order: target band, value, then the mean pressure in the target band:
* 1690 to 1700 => 0.307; 34.7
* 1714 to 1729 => 0.038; 44.8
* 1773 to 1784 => 0.027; 46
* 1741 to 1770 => -0.023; 47.8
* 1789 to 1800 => 0.011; 46.8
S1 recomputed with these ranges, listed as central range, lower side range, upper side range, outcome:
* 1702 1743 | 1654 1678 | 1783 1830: 0.123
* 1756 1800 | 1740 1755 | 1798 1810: 0.017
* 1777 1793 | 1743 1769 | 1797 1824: 0.047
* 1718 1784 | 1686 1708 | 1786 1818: -0.183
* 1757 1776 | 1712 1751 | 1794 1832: -0.027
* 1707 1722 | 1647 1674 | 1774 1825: 0.175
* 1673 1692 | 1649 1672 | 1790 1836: 0.167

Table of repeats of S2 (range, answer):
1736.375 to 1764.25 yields 47.8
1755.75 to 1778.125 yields 47.5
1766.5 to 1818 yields 47.4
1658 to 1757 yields 41.8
